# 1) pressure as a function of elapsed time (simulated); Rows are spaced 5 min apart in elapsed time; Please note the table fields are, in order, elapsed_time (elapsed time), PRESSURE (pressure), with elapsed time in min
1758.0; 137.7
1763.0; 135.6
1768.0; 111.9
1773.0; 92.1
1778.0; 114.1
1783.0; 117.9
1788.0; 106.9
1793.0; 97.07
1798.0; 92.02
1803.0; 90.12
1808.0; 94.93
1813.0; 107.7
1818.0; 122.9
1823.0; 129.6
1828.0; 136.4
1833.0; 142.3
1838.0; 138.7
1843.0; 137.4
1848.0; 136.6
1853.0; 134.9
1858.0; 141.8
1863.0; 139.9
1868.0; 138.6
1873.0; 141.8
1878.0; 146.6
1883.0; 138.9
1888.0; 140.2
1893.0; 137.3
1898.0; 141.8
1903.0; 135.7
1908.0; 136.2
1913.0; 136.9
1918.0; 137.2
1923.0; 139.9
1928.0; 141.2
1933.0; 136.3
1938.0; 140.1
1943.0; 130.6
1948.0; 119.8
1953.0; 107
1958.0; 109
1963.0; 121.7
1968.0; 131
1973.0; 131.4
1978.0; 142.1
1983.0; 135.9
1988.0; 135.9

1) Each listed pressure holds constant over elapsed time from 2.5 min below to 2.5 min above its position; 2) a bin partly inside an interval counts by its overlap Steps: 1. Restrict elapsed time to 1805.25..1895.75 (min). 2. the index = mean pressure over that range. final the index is 134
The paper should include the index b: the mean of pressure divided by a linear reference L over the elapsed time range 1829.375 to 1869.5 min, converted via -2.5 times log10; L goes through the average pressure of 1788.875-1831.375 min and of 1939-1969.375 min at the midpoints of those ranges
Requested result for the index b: -0.23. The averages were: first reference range 109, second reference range 120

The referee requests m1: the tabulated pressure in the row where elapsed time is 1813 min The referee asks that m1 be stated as 107.7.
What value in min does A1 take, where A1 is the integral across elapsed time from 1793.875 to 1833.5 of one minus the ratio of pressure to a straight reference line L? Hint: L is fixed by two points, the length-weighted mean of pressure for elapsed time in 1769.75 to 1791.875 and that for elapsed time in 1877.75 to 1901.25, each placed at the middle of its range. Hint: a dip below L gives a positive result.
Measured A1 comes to 1.78 min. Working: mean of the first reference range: 107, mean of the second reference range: 140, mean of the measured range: 112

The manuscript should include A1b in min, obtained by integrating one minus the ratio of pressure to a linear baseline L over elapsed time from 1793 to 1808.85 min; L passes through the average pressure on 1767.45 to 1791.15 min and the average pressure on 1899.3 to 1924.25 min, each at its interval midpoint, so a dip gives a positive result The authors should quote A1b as 2.8 min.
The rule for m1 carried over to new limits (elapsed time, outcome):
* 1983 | 135.9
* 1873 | 141.8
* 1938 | 140.1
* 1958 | 109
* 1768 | 111.9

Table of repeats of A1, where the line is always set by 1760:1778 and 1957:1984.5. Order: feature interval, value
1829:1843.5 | -2.5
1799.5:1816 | 2.7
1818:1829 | -1.1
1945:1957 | 1.3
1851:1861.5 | -1.6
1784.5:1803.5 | 2.9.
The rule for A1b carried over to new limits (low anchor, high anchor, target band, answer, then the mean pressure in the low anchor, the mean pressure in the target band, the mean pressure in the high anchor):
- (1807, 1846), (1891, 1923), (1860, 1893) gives -1.7 min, 128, 141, 138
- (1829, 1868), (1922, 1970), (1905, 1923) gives -0.9 min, 139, 137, 127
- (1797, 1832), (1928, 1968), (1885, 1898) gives -2.1 min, 113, 139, 125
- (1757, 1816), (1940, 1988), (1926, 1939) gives -1.7 min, 108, 139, 126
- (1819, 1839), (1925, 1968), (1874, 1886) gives -1.0 min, 136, 143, 126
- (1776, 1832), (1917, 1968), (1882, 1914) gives -4.1 min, 111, 138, 128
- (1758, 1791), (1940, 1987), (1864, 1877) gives -2.2 min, 115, 141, 126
